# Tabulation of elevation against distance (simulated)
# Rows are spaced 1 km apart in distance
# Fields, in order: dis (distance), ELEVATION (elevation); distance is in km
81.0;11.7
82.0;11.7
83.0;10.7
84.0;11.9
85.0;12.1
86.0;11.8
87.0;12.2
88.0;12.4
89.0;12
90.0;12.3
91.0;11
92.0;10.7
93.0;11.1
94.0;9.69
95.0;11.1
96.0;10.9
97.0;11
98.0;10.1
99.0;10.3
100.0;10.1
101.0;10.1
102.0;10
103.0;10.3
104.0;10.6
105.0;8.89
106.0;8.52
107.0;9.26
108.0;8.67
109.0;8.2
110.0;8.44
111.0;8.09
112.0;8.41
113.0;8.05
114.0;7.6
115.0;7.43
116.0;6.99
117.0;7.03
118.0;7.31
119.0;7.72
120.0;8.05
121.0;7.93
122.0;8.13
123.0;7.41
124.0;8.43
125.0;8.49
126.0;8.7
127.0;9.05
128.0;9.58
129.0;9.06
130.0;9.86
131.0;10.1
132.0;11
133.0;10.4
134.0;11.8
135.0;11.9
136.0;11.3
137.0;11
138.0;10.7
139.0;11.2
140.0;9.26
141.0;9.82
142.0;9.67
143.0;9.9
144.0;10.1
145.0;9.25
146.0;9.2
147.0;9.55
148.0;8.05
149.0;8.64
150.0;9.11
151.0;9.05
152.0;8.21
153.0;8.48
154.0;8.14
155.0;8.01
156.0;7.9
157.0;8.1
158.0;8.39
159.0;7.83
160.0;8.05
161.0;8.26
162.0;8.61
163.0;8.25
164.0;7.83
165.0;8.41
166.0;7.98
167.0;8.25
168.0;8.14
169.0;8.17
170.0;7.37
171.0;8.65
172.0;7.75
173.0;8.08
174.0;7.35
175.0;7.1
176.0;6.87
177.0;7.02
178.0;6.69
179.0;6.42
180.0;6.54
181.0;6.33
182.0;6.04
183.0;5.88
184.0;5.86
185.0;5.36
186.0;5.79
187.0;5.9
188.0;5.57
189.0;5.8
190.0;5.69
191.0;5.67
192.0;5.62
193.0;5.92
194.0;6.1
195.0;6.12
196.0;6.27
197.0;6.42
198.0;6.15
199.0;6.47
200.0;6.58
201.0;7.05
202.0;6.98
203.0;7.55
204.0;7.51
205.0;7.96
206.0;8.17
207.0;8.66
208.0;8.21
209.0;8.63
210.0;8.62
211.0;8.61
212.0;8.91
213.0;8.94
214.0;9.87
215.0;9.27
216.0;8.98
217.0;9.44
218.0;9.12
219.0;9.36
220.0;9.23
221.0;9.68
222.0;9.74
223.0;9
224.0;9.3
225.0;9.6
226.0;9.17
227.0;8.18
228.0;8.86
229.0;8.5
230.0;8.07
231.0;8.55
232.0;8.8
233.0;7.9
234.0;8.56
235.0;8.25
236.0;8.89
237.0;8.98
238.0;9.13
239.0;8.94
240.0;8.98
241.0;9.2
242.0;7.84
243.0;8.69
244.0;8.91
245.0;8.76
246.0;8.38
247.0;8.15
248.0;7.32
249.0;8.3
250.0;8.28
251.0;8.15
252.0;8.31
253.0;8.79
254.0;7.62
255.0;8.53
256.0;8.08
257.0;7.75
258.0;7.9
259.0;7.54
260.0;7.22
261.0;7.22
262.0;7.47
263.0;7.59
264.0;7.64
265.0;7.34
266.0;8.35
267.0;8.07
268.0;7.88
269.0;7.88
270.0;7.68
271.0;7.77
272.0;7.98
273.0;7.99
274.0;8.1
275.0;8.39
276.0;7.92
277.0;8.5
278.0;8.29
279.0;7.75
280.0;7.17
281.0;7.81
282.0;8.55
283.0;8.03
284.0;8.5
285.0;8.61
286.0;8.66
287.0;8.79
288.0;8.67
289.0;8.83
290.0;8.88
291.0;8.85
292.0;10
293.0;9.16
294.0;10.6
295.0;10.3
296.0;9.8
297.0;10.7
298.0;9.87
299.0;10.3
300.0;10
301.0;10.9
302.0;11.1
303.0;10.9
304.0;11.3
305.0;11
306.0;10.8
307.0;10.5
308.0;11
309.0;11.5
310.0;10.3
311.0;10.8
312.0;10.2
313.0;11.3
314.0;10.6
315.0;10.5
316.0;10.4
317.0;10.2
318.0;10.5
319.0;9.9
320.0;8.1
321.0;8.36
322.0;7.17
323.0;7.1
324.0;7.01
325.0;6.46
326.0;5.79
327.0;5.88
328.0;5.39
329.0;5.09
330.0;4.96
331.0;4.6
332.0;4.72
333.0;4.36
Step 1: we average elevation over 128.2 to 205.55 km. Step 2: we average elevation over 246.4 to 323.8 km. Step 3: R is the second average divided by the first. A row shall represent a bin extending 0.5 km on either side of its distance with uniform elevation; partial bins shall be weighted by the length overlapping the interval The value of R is 1.1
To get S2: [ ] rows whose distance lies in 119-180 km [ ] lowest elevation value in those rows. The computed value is 6.42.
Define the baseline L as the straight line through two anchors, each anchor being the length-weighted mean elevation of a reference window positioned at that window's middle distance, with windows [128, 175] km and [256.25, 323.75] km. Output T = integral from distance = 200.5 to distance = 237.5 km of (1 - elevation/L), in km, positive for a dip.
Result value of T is 1.5 km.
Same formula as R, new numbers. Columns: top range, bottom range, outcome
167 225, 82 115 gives 0.73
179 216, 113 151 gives 0.76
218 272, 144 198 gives 1.14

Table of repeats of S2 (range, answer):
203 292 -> 7.17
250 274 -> 7.22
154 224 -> 5.36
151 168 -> 7.83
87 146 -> 6.99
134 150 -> 8.05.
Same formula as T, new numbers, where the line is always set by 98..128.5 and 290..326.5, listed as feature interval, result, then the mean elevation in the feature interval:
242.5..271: 4.5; 7.99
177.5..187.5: 3.3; 6.08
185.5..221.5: 6.5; 7.52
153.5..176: 2.3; 8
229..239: 0.8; 8.58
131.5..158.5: -2.3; 9.56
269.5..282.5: 2.2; 7.99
